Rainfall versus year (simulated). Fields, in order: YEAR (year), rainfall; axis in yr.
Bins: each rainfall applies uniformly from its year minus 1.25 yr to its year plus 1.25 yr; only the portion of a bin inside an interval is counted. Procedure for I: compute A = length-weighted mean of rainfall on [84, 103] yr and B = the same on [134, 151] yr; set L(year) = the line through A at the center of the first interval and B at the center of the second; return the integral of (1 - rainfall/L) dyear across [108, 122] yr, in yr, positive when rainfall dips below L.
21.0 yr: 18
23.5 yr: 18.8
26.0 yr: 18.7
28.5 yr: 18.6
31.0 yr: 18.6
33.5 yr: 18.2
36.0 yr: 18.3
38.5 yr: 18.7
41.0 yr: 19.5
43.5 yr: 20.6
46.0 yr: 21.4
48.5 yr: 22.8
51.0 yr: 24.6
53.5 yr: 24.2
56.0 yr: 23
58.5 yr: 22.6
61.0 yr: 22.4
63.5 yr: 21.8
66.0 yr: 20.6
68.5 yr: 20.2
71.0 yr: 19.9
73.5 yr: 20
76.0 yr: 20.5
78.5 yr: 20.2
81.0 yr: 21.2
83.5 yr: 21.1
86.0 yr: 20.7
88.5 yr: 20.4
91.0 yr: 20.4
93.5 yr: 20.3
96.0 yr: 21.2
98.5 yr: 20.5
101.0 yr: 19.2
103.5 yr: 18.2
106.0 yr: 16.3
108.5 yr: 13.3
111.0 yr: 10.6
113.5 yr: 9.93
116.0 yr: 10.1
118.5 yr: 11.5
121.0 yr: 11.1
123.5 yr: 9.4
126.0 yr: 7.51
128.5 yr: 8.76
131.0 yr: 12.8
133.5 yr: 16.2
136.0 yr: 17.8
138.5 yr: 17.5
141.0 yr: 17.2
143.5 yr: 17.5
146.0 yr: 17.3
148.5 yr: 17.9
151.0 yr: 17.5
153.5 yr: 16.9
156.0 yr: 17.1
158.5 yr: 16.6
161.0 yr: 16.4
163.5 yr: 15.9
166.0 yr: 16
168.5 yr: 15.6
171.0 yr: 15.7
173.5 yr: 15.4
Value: 6.0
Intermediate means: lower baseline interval 20.3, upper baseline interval 17.5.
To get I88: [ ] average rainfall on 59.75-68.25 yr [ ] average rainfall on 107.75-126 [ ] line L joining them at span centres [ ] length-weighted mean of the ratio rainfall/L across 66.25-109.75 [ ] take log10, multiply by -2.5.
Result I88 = -0.21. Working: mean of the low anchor 21.4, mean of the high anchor 10.6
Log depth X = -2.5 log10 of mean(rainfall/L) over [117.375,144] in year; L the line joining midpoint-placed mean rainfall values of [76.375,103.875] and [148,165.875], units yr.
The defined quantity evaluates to 0.336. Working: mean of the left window 20.4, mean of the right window 16.8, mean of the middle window 13.3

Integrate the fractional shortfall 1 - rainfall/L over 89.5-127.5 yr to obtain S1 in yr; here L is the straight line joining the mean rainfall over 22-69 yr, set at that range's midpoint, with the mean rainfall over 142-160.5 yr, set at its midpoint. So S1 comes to 8.3 yr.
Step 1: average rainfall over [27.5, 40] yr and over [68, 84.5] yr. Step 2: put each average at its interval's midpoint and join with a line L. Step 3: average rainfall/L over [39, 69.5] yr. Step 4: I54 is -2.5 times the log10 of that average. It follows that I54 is -0.13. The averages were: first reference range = 18.5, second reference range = 20.4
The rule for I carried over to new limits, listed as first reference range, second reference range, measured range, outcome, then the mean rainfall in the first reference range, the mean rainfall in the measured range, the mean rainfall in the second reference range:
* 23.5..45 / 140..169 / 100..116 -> 3.2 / 18.9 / 14.2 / 16.9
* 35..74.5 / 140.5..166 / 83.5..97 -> -0.6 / 21.3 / 20.6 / 17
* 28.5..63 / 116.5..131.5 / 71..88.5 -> -4.7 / 21.1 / 20.6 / 10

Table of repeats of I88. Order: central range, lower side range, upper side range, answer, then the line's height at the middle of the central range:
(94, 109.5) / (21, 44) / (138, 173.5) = -0.040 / 17.6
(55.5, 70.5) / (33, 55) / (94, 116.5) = -0.115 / 19.4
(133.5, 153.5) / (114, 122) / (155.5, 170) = -0.248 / 13.9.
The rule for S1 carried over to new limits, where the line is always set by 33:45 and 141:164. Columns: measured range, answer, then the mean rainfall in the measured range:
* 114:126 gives 5.1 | 10.2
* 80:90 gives -1.4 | 20.8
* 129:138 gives 1.1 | 15.2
